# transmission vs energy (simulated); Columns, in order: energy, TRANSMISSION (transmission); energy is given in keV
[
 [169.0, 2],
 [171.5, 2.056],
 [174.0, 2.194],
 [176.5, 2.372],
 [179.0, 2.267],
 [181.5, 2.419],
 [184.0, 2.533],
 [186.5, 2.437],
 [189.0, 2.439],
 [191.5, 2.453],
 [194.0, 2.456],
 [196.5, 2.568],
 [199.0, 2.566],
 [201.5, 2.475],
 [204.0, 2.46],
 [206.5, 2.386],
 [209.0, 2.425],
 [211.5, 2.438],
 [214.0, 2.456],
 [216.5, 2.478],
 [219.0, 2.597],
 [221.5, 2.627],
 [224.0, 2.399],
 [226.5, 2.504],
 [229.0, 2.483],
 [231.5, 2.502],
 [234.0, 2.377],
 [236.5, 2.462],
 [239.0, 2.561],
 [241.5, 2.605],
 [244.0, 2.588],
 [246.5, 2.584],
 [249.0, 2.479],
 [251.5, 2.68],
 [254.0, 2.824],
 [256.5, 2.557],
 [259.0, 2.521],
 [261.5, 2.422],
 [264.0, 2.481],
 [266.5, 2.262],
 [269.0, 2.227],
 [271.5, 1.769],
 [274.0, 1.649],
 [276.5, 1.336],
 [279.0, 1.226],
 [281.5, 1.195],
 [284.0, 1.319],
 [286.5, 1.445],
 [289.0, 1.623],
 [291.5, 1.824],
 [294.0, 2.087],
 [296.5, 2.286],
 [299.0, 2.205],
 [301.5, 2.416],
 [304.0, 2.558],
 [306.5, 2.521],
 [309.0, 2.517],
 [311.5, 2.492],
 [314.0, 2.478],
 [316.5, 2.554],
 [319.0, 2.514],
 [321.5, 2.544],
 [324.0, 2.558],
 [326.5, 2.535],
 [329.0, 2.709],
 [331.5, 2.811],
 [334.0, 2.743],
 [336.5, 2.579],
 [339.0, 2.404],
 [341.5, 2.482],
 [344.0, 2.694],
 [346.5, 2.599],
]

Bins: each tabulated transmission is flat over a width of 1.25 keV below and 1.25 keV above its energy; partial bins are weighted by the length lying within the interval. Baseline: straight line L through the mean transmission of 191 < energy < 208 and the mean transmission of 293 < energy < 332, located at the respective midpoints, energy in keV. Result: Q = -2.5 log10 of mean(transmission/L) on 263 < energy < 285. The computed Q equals 0.40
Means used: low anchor 2.48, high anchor 2.48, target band 1.71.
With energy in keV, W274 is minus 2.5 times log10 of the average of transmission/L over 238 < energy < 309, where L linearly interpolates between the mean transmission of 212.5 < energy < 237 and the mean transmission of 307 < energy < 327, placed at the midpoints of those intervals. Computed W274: 0.16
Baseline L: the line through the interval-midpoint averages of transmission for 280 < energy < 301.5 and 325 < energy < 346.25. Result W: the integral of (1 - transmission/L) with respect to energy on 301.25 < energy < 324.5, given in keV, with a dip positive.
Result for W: -3.5 keV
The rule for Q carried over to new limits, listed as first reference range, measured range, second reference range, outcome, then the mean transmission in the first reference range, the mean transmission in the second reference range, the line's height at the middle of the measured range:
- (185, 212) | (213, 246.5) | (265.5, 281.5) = -0.18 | 2.47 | 1.69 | 2.14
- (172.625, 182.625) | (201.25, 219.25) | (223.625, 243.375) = -0.02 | 2.31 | 2.49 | 2.42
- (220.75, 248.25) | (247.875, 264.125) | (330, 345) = -0.02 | 2.51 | 2.62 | 2.54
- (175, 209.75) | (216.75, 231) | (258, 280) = -0.12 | 2.45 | 1.99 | 2.26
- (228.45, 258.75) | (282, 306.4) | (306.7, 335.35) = 0.29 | 2.56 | 2.58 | 2.58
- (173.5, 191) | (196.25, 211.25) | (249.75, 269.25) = -0.02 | 2.39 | 2.51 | 2.42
